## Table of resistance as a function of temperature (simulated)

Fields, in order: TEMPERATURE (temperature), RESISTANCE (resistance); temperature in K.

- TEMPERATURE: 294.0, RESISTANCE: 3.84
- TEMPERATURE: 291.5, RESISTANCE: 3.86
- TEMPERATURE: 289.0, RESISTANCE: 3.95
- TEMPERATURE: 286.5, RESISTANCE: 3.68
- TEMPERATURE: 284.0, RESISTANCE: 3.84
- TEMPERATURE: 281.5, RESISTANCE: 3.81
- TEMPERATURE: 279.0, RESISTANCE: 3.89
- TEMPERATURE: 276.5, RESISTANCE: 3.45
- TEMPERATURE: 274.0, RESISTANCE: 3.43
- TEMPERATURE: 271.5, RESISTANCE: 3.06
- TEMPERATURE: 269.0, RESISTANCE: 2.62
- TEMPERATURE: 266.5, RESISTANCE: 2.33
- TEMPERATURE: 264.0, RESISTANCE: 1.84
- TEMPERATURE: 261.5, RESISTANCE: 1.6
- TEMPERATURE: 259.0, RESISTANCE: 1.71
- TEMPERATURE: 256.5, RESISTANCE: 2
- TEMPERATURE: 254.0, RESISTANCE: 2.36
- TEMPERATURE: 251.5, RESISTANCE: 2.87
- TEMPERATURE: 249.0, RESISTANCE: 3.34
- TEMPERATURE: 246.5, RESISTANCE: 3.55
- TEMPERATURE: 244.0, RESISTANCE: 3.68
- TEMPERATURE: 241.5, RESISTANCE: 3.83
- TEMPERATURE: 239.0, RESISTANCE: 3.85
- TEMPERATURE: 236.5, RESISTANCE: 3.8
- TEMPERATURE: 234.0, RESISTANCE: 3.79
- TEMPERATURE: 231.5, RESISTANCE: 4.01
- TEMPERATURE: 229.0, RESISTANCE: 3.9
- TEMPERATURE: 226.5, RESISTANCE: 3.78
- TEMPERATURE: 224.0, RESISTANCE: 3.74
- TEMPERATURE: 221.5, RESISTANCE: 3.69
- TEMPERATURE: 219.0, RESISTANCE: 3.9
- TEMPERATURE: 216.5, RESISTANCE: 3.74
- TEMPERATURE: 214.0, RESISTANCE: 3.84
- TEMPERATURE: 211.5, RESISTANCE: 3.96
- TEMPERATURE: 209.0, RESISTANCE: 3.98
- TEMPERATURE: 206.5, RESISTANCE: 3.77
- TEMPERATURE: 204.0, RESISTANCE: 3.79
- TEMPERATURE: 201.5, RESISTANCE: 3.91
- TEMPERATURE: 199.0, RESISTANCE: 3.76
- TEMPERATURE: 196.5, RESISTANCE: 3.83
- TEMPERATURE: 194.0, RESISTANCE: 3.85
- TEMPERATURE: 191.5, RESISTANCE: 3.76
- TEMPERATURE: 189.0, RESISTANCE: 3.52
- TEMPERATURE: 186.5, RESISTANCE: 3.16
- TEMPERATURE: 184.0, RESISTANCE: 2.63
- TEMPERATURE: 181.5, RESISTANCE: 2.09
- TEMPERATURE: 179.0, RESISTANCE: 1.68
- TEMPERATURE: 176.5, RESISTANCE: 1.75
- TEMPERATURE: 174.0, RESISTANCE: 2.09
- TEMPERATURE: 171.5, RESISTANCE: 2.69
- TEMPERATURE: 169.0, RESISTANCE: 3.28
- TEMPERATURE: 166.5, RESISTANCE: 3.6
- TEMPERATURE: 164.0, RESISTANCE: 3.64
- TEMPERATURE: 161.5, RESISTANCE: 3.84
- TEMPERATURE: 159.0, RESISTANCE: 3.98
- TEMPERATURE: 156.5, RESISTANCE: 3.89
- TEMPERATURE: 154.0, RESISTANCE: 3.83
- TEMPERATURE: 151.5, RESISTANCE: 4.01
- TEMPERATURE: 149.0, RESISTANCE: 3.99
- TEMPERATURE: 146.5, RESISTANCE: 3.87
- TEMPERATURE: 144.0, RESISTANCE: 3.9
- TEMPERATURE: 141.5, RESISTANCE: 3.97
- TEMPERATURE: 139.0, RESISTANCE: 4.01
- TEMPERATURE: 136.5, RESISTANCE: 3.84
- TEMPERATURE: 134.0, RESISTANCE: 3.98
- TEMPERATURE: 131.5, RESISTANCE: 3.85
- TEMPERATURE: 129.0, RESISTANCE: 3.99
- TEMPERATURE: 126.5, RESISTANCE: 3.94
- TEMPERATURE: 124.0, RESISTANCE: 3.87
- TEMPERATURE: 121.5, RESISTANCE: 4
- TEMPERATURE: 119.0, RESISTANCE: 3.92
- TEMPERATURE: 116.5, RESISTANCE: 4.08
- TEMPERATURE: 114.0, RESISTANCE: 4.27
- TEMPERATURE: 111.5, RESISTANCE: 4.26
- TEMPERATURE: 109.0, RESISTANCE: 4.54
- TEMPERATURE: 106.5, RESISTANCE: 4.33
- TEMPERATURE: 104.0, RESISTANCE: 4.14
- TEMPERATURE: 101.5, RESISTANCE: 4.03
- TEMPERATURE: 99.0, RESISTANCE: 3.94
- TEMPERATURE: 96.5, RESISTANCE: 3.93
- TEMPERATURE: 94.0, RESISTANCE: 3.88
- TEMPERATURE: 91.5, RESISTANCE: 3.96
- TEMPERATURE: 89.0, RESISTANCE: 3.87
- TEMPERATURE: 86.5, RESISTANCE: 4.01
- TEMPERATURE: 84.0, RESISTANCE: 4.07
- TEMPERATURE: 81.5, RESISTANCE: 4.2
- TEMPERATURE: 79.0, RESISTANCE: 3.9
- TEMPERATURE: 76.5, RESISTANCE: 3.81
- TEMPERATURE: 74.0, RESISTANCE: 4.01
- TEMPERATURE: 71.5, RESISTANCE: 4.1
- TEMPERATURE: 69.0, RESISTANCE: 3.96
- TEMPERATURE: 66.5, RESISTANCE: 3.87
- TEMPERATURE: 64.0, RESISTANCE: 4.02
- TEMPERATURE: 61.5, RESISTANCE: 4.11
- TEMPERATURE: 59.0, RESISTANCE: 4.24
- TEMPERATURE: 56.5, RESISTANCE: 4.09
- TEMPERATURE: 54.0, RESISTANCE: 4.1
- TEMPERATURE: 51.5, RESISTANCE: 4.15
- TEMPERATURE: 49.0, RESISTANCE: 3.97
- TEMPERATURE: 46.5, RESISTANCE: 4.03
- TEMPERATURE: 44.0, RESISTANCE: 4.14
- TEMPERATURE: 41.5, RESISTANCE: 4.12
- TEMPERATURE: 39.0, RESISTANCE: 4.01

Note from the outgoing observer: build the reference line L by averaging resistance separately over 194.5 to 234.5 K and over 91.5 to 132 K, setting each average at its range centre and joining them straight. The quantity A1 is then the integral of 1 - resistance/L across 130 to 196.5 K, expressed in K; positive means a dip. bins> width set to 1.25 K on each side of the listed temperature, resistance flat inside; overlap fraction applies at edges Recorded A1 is 8.9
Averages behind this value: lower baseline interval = 4.06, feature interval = 3.42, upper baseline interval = 3.84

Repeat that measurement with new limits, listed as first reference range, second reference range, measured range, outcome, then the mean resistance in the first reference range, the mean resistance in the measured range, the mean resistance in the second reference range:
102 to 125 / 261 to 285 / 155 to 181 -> 5.2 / 4.16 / 3.02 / 3.02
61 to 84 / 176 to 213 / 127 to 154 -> -2.3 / 4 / 3.94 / 3.33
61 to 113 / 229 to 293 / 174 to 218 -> 2.4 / 4.04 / 3.32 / 3.22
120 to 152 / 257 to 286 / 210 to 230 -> -3.3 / 3.94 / 3.82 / 2.87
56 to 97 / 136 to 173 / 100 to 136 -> -2.0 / 4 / 4.08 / 3.74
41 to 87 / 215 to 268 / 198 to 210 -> -1.6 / 4.05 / 3.84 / 3.21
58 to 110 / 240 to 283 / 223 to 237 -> -3.3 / 4.04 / 3.84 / 2.92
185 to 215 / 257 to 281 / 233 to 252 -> -3.2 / 3.75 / 3.61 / 2.67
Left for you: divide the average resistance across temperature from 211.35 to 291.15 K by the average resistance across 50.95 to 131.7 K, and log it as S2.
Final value 0.82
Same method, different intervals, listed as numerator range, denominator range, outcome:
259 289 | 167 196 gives 1.07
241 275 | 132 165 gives 0.69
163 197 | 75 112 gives 0.73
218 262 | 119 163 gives 0.85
